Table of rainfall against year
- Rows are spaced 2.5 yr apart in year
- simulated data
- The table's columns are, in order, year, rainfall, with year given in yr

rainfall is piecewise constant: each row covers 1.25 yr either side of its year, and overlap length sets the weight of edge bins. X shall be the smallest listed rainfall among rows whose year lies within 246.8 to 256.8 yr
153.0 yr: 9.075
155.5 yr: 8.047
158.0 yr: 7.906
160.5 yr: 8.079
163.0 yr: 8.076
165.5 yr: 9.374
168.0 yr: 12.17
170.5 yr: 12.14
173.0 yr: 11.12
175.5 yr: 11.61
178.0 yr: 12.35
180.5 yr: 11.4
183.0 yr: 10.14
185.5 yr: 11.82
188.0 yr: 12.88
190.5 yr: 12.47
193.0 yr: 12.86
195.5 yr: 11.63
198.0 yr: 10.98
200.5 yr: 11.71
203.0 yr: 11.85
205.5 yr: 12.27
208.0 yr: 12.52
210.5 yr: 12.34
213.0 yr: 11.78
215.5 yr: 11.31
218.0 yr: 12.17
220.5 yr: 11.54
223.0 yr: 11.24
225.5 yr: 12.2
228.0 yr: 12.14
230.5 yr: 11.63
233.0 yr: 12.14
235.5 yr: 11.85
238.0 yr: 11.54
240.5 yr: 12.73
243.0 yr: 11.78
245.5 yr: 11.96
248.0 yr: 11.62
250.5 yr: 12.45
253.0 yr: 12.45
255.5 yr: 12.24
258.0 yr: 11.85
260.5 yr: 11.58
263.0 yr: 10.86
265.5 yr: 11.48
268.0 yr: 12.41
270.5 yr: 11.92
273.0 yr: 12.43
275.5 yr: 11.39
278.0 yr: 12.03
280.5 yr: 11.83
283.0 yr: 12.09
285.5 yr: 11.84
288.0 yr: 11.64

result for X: 11.62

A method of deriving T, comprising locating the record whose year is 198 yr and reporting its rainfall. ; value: 10.98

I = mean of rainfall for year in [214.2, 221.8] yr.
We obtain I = 11.7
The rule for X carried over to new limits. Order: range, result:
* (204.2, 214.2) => 11.78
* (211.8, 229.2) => 11.24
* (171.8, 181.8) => 11.12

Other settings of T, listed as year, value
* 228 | 12.14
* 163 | 8.076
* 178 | 12.35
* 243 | 11.78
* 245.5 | 11.96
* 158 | 7.906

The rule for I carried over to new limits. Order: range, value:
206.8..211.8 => 12.4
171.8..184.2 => 11.3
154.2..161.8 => 8.02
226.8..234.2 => 12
